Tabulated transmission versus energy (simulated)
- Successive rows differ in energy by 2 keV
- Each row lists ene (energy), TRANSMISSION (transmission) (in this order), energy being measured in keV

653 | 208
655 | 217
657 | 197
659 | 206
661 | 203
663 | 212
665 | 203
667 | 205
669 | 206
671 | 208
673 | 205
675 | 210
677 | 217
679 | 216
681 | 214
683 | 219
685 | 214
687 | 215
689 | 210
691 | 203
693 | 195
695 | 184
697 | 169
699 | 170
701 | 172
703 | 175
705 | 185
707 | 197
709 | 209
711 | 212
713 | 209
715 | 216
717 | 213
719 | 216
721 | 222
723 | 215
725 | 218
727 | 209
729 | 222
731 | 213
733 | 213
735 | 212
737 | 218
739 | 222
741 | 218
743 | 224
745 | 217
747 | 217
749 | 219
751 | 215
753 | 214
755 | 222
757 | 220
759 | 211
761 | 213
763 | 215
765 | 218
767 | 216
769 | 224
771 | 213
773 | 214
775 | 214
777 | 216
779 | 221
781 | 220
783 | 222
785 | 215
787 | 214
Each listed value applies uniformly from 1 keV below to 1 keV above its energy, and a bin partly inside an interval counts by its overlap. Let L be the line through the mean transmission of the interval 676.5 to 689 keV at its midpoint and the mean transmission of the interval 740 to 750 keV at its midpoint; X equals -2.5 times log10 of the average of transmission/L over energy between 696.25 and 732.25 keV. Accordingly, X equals 0.08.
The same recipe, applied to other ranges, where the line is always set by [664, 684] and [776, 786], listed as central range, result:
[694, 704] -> 0.22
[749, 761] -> 0.00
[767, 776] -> 0.01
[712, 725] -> -0.01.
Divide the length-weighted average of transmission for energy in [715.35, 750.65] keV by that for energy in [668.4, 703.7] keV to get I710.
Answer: 1.08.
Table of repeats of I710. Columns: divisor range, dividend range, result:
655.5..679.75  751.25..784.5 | 1.05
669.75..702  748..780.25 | 1.08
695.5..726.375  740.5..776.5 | 1.09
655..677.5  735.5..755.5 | 1.06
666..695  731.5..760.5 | 1.04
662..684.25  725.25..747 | 1.03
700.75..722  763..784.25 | 1.07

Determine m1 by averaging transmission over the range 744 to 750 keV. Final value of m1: 218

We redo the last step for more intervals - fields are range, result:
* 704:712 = 201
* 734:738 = 215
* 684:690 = 213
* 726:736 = 214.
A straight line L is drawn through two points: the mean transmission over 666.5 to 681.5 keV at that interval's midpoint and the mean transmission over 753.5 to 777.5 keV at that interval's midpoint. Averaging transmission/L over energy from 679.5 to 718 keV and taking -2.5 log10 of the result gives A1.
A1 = 0.07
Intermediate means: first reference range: 210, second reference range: 216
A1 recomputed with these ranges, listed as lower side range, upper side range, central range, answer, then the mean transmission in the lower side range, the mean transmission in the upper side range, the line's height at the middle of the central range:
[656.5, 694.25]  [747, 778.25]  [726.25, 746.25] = -0.015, 208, 216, 214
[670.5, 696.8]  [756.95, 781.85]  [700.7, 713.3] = 0.082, 207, 216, 210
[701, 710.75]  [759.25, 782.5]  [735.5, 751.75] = -0.065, 191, 217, 206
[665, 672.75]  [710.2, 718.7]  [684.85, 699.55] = 0.079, 206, 213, 209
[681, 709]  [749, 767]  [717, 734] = -0.057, 194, 216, 205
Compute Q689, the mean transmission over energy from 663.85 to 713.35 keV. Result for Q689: 201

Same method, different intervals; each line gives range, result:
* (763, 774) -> 217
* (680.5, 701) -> 198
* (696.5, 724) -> 199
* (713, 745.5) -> 217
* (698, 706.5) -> 177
